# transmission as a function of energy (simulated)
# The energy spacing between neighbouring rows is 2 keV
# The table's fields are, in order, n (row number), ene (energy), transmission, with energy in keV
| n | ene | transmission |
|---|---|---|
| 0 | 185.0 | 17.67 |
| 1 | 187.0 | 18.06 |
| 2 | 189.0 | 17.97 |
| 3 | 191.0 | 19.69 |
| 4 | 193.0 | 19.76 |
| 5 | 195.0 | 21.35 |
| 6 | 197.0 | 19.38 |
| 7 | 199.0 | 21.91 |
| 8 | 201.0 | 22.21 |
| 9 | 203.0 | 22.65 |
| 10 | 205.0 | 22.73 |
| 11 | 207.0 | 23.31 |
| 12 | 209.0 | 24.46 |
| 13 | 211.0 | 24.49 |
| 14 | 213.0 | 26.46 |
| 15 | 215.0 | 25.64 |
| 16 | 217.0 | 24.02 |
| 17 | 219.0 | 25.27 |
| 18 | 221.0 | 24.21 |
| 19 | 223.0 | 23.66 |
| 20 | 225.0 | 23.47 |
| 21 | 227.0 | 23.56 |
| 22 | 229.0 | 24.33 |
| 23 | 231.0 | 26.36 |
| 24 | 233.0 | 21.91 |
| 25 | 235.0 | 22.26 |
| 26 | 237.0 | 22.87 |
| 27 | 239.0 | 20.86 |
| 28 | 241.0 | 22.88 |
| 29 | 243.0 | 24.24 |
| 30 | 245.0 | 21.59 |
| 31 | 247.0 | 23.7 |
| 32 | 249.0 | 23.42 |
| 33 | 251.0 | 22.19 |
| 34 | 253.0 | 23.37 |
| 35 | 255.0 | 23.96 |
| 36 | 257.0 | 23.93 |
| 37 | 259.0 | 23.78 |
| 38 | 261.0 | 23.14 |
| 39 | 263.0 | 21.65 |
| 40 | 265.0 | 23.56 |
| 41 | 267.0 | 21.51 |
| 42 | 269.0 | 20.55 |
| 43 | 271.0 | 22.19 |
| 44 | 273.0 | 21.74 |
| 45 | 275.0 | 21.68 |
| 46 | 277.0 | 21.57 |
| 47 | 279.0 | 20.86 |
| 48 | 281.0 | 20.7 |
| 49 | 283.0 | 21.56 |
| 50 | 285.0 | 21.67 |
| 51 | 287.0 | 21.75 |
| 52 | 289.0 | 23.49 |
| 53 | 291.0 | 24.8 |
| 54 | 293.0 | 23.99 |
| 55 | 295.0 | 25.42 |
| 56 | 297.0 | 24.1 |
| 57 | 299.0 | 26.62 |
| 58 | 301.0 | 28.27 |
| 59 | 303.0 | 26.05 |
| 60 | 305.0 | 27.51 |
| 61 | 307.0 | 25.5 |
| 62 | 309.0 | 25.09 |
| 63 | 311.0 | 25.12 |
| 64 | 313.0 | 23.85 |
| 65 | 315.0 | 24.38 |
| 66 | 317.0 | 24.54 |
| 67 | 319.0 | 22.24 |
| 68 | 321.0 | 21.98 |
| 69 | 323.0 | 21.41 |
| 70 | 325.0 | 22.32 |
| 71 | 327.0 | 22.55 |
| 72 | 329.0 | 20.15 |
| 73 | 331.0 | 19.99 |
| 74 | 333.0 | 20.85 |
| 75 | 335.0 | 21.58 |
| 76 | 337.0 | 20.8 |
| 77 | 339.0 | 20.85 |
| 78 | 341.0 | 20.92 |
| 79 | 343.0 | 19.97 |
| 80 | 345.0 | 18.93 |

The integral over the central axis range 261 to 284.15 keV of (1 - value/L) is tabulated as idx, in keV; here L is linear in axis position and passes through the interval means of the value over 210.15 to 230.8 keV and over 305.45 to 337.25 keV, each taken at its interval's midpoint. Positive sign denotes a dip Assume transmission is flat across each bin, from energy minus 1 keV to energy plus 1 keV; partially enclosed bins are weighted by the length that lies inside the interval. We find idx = 1.9 keV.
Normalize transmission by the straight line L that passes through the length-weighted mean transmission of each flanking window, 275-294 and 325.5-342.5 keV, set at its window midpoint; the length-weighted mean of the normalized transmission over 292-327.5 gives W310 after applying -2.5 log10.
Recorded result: -0.14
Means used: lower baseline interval 22.2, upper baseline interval 21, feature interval 24.5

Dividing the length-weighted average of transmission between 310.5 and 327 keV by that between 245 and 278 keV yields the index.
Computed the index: 1.02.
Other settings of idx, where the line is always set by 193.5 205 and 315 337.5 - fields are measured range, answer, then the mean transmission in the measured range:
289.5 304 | -2.5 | 25.5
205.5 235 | -3.7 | 24.3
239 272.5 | -1.7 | 22.8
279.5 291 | -0.2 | 22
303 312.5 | -1.7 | 25.7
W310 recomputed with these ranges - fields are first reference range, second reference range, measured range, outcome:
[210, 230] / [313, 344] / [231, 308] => 0.00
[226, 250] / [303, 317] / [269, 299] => 0.09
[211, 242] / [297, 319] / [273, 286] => 0.17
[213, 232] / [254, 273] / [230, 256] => 0.03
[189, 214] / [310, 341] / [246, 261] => -0.06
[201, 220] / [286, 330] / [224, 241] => 0.05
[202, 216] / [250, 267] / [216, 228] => 0.00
